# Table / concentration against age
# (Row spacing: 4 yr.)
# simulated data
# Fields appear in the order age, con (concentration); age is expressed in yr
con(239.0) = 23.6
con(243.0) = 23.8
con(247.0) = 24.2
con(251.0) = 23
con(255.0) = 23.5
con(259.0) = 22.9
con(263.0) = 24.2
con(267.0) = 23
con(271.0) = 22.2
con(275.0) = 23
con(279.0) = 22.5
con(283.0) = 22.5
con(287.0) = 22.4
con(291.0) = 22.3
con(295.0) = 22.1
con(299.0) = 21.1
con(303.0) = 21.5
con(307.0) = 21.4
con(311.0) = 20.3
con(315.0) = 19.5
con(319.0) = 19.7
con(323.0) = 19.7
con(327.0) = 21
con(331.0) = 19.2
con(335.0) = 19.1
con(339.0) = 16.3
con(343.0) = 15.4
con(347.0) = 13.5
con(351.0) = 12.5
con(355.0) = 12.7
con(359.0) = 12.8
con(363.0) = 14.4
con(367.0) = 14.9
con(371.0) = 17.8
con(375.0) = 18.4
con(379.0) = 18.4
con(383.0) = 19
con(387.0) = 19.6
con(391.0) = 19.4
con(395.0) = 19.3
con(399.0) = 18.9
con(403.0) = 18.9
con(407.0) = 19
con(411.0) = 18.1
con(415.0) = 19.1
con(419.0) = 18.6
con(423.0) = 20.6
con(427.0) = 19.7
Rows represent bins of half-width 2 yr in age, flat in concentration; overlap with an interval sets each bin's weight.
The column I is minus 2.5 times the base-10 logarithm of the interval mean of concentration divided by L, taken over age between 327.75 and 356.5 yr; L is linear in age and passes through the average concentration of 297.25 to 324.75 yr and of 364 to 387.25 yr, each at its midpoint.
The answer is 0.21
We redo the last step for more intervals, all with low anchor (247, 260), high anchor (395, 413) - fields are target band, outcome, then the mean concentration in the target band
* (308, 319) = 0.079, 20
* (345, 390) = 0.239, 15.9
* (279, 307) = 0.007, 22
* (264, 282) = -0.001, 22.8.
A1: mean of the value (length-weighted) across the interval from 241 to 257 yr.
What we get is 23.6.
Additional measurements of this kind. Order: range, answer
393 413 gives 18.8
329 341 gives 18.2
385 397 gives 19.4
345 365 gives 13.2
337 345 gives 15.9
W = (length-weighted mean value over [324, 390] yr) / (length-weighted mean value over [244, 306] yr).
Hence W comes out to 0.73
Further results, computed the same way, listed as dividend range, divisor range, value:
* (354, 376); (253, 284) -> 0.66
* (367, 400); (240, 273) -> 0.80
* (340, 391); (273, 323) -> 0.74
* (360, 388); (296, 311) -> 0.81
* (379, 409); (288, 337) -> 0.93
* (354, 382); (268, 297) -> 0.71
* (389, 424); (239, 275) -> 0.82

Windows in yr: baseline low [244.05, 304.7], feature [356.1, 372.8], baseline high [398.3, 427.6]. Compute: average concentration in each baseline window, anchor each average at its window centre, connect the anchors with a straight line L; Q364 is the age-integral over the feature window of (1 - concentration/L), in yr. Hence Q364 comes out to 4.5 yr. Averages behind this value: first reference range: 22.7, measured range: 14.8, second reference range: 19.1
